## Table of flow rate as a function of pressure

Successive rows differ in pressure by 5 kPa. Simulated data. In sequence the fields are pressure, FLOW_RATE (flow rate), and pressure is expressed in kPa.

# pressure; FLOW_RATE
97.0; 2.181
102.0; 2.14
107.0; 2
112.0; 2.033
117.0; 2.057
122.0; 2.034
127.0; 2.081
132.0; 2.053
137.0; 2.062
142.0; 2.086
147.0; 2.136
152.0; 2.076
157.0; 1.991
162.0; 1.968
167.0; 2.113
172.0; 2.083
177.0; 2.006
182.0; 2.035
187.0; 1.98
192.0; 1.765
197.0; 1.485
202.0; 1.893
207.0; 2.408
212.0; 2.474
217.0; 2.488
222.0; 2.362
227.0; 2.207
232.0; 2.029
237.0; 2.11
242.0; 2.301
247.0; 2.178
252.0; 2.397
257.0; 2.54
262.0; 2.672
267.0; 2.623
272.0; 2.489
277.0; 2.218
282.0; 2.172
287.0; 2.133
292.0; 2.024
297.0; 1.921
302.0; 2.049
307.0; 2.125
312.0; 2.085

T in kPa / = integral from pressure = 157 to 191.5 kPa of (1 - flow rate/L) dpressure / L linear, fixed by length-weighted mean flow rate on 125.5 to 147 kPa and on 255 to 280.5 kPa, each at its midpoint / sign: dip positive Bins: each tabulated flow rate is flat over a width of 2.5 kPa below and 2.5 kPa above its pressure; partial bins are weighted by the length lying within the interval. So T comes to 2.9 kPa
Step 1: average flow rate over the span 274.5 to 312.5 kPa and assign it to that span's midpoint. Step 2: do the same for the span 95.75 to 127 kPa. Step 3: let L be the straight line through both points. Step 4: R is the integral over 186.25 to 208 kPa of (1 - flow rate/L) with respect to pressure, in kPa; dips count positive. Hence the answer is 2.2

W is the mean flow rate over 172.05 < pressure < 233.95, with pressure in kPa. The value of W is 2.09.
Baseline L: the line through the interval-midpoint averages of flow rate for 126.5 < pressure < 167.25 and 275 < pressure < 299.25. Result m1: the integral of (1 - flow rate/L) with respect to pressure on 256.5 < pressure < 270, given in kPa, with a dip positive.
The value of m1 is -3.4 kPa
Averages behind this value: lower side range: 2.06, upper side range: 2.09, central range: 2.62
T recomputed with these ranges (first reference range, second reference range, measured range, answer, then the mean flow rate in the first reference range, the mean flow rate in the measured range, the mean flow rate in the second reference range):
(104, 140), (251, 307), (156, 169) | 0.5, 2.05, 2.02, 2.28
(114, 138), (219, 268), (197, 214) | 0.8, 2.06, 2.14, 2.33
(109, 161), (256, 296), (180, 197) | 2.4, 2.06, 1.86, 2.34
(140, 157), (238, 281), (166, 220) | 3.6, 2.08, 2.07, 2.41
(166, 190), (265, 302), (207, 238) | -2.8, 2.03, 2.3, 2.21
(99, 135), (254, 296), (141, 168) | 0.9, 2.06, 2.06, 2.34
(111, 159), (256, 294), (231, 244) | 0.7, 2.06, 2.15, 2.36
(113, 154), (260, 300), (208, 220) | -1.6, 2.07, 2.47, 2.27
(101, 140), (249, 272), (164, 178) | 1.0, 2.05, 2.07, 2.54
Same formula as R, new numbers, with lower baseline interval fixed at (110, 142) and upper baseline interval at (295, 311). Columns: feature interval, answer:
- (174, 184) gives 0.1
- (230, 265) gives -4.8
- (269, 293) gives -2.2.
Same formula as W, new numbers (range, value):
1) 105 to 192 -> 2.04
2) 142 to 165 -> 2.05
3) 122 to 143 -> 2.07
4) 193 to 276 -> 2.28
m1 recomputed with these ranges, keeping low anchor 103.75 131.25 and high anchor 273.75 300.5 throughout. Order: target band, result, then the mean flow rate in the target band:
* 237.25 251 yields -1.0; 2.24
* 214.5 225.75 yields -1.7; 2.4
